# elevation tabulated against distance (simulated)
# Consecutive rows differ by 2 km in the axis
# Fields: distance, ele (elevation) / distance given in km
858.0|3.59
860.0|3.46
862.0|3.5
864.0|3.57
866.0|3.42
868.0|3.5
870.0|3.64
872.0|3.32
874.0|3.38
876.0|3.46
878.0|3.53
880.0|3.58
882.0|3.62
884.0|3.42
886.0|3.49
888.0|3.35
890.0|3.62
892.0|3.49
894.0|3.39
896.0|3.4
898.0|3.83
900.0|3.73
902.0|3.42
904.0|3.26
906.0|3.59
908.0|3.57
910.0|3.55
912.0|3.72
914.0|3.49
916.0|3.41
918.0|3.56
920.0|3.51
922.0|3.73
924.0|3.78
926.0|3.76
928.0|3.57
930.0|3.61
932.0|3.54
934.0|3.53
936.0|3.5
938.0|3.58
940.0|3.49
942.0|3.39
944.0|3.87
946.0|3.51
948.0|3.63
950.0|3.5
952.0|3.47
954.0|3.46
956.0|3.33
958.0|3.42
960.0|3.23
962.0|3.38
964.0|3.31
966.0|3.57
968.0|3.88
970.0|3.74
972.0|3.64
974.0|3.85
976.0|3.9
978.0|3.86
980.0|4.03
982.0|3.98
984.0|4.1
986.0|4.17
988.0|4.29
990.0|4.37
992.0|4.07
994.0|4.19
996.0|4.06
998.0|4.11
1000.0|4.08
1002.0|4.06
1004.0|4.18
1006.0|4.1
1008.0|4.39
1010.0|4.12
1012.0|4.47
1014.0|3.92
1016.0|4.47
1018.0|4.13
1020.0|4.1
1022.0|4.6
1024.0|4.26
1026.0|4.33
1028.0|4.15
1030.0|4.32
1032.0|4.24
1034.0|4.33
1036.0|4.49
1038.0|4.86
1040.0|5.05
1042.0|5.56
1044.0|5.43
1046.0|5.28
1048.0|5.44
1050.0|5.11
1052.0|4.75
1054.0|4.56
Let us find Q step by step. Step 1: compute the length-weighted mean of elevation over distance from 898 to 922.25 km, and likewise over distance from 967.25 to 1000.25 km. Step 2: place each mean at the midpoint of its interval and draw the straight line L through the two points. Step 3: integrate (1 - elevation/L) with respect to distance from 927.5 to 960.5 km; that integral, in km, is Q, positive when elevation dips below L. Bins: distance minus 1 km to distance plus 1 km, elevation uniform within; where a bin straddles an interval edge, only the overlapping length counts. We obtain 2.2 km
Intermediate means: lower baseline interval 3.55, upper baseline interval 4.02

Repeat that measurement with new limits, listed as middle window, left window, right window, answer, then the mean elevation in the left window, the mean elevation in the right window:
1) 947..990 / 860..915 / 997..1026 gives 2.8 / 3.51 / 4.22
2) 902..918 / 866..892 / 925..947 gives 0.1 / 3.49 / 3.58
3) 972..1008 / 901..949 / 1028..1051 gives 2.0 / 3.57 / 4.89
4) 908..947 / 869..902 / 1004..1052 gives 2.4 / 3.51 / 4.57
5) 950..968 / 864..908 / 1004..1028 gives 2.3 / 3.5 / 4.25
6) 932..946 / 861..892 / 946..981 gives 0.1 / 3.49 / 3.6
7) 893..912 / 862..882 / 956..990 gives 0.2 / 3.5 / 3.78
